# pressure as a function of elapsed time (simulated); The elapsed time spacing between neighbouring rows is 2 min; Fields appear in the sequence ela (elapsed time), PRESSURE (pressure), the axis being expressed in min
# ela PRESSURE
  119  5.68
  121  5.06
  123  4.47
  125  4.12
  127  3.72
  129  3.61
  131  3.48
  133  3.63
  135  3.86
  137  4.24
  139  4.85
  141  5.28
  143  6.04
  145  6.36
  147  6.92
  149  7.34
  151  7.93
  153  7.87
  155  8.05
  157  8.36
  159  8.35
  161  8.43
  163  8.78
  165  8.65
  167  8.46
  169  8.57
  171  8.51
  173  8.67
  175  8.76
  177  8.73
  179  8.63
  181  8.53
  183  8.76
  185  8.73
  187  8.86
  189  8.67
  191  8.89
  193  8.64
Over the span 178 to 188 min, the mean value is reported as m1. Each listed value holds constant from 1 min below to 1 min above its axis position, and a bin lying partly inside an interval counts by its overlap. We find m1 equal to 8.7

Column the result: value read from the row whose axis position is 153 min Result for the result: 7.87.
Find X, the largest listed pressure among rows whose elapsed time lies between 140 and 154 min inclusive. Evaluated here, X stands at 7.93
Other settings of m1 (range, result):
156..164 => 8.48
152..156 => 7.96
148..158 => 7.91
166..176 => 8.59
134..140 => 4.32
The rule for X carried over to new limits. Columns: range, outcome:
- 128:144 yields 6.04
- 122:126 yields 4.47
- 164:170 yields 8.65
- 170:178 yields 8.76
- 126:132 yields 3.72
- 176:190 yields 8.86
